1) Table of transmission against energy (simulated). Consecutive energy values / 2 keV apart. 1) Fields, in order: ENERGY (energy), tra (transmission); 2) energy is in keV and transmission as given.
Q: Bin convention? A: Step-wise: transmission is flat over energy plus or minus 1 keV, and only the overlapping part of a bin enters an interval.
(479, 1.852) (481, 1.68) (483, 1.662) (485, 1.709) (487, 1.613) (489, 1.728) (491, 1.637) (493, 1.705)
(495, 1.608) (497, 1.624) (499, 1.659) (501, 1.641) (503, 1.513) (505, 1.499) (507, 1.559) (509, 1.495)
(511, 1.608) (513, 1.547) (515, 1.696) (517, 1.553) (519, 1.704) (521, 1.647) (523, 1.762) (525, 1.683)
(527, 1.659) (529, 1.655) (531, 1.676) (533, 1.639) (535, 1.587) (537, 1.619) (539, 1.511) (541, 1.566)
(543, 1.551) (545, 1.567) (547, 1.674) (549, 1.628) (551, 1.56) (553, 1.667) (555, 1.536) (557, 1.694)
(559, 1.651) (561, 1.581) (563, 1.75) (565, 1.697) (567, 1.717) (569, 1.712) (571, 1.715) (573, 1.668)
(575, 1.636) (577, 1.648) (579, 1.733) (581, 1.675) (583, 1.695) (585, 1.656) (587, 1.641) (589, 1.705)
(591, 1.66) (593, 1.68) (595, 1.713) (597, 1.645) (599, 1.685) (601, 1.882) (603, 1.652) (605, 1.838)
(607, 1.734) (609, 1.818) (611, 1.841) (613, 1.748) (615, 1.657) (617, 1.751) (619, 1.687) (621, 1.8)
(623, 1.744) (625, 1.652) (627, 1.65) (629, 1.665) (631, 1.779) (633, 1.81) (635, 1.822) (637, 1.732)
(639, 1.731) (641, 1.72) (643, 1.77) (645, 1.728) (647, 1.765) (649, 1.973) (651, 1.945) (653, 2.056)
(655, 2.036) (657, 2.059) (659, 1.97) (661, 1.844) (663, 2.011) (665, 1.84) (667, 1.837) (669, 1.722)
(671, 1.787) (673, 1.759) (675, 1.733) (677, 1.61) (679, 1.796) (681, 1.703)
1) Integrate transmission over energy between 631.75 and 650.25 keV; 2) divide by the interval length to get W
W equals 1.79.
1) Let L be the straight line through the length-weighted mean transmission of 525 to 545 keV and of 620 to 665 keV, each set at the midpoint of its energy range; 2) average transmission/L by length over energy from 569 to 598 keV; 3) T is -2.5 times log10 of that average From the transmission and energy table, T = 0.020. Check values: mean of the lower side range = 1.61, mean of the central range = 1.68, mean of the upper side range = 1.83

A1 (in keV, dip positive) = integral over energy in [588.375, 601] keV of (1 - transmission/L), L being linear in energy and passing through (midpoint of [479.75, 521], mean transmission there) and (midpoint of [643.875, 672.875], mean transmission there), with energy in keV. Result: 0.6 keV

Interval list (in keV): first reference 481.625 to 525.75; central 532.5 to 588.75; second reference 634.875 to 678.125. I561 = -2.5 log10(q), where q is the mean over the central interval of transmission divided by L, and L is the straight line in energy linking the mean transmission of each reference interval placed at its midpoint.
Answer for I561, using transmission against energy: 0.042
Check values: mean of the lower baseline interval 1.63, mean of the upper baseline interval 1.84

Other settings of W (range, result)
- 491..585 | 1.63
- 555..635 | 1.71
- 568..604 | 1.69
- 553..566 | 1.65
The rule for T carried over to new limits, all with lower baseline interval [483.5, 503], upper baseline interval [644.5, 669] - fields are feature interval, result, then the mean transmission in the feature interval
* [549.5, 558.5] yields 0.086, 1.62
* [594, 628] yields 0.065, 1.74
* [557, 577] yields 0.058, 1.68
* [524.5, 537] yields 0.043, 1.65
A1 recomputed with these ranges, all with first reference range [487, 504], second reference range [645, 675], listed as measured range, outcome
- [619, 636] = 0.9 keV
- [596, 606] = 0.3 keV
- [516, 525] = 0.0 keV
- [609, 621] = 0.5 keV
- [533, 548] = 1.1 keV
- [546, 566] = 1.0 keV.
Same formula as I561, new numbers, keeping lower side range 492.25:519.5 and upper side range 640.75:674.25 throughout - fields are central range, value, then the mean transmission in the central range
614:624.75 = 0.051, 1.72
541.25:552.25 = 0.051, 1.6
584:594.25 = 0.051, 1.67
